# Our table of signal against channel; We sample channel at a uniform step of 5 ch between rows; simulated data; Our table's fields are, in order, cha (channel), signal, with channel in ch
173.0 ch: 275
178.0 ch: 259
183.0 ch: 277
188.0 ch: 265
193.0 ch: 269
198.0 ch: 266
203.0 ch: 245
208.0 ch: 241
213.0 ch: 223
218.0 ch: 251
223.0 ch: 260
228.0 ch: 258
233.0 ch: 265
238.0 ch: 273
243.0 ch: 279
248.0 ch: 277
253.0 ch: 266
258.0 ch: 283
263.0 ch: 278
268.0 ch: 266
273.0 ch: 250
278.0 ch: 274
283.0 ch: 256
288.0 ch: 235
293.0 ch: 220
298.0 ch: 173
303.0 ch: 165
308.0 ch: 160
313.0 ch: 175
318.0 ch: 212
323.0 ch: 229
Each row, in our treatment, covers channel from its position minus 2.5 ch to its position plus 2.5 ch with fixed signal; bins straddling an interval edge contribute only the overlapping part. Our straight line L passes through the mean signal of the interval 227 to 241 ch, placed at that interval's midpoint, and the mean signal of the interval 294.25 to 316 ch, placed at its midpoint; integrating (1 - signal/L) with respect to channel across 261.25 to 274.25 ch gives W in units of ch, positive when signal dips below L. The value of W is -2.55 ch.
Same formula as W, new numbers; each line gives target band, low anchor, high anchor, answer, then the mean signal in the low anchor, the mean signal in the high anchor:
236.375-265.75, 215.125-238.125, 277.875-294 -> -2.6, 260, 245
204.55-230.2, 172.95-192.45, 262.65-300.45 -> 1.2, 268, 242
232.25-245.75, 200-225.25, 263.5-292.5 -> -1.3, 244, 255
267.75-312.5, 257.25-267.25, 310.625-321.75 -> 3.8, 278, 198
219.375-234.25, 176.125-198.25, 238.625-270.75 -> 0.6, 268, 275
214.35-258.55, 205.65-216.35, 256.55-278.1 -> -2.9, 233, 269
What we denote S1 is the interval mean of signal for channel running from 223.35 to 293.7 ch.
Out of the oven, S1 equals 264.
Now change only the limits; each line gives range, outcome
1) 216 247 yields 265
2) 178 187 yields 270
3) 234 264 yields 275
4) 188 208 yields 258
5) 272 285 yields 261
